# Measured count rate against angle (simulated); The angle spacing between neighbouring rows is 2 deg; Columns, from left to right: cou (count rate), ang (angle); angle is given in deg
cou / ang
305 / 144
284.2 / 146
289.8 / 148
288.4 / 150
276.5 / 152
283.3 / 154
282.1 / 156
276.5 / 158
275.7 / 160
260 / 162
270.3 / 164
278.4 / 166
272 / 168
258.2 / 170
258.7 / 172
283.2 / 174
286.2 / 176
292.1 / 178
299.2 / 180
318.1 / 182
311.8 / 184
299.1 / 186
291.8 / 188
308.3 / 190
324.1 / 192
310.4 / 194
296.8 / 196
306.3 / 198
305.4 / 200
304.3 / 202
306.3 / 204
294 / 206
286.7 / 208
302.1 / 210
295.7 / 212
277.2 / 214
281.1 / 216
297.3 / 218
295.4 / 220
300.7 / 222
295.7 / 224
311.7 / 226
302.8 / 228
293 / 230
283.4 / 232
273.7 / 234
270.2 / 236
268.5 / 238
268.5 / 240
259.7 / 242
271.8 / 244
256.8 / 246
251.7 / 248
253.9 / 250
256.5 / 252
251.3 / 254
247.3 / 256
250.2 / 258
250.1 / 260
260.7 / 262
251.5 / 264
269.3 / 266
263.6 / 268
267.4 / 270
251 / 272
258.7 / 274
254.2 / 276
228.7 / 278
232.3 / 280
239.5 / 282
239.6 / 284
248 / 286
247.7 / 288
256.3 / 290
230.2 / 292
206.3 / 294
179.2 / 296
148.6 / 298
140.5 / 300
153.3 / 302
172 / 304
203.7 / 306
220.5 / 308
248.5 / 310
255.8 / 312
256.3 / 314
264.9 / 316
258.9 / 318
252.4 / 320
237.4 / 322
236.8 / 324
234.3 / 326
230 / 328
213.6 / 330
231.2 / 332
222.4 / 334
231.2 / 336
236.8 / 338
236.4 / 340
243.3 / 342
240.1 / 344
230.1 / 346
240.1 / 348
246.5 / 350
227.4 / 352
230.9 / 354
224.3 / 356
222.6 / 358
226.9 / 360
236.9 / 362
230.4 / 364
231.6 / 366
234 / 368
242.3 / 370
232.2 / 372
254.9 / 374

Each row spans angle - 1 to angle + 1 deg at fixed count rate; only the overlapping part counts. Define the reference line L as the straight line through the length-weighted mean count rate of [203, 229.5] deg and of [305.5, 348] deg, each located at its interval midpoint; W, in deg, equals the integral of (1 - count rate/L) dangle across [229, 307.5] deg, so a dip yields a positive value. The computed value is 8.25 deg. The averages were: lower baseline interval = 296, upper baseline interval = 238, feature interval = 241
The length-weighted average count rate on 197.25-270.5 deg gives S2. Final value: 278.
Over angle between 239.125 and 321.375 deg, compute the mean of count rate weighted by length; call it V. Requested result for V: 238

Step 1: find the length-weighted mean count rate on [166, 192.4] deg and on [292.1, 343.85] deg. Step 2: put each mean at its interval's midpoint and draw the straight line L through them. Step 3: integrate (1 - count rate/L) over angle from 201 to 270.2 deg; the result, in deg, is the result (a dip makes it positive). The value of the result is -3.54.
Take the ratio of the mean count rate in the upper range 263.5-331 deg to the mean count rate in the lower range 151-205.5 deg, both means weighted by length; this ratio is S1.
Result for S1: 0.80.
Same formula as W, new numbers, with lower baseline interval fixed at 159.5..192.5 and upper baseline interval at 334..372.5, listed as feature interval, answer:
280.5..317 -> 4.8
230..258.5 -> 0.4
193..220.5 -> -1.9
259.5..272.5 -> 0.0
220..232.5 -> -1.2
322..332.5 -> 0.5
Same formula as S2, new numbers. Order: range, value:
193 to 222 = 297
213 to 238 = 289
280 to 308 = 207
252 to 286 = 251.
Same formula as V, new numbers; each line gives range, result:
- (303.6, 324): 239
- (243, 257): 256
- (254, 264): 252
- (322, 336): 229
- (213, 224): 291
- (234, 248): 265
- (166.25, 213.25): 296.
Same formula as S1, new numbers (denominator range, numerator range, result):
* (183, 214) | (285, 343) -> 0.74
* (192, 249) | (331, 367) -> 0.81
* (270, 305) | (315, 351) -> 1.09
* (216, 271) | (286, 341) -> 0.82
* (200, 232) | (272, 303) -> 0.74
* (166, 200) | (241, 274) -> 0.87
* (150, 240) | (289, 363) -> 0.78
